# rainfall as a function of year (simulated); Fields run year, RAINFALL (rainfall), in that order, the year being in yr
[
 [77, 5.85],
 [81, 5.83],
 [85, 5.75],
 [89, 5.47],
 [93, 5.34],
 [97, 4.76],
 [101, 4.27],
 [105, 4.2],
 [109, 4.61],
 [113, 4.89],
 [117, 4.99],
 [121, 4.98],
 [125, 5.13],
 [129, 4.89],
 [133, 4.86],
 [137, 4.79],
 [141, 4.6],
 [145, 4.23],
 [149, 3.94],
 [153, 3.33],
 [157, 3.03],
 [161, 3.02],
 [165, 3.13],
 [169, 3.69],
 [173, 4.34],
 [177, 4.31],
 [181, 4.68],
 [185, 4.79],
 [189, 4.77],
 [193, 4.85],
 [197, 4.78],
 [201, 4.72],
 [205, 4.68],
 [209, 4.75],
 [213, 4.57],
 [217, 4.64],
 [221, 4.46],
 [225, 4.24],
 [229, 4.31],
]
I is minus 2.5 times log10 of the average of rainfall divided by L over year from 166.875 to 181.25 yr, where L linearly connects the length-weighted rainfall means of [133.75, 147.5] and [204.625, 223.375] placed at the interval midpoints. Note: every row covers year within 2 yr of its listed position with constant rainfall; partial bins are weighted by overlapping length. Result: 0.095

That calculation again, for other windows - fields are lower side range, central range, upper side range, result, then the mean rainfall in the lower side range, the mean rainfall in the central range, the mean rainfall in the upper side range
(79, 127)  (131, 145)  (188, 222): 0.053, 5.02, 4.68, 4.7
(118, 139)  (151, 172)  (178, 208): 0.416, 4.93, 3.29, 4.74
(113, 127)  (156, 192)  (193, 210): 0.198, 5.01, 4.02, 4.75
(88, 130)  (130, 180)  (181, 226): 0.197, 4.85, 3.97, 4.67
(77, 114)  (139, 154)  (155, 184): 0.029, 5.06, 4.07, 3.78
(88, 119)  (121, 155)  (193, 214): 0.063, 4.8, 4.5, 4.72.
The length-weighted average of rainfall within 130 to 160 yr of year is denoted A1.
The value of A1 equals 4.1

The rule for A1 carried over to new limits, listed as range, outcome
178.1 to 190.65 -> 4.71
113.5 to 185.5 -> 4.26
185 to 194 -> 4.8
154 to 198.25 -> 4.1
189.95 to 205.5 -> 4.77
